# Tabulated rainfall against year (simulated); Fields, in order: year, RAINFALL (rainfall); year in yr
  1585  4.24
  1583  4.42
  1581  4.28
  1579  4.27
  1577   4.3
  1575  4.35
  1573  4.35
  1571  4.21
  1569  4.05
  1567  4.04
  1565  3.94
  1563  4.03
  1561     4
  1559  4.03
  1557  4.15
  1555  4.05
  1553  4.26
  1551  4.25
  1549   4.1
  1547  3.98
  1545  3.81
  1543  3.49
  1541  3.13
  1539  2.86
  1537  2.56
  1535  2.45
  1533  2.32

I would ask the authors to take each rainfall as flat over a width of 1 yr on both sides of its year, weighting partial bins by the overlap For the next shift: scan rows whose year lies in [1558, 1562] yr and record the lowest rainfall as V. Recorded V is 4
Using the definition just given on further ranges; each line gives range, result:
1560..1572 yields 3.94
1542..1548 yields 3.49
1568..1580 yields 4.05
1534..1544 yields 2.45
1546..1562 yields 3.98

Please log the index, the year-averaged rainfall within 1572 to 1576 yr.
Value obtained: 4.35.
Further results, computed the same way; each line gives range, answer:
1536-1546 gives 3.17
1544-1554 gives 4.08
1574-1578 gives 4.32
